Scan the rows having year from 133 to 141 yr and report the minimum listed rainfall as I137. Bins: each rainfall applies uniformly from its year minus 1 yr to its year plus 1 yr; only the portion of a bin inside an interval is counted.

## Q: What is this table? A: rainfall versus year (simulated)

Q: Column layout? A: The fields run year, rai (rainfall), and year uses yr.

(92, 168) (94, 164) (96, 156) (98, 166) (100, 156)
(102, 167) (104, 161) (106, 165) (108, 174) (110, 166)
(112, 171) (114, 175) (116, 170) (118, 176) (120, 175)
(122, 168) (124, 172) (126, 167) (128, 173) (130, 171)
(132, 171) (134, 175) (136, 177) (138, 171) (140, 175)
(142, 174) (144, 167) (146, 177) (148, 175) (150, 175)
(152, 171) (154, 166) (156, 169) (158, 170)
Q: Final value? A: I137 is 171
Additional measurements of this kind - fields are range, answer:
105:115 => 165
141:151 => 167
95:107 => 156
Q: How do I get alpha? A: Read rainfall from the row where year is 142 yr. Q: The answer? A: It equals 174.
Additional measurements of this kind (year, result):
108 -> 174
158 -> 170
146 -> 177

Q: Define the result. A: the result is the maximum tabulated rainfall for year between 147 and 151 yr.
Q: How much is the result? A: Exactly 175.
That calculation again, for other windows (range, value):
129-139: 177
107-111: 174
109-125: 176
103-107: 165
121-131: 173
